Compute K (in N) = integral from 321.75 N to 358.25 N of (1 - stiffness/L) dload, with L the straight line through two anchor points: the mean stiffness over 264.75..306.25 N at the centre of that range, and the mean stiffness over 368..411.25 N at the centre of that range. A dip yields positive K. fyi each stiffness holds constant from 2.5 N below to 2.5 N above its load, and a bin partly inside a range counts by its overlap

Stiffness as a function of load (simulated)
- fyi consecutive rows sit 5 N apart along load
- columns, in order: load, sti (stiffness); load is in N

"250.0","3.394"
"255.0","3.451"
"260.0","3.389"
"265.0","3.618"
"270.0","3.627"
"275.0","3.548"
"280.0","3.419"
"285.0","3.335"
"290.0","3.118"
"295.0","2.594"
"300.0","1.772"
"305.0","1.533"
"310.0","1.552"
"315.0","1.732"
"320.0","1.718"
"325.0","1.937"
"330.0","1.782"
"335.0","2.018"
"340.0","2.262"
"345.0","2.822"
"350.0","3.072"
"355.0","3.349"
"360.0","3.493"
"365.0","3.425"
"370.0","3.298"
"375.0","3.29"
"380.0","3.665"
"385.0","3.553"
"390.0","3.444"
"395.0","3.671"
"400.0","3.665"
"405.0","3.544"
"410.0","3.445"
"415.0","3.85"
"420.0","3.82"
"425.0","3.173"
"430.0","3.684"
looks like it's 8.9 N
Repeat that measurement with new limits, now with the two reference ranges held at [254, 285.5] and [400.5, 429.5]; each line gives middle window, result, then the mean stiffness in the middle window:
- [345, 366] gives 1.65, 3.27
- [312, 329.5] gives 8.63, 1.79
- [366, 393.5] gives 0.80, 3.46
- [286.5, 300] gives 3.15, 2.69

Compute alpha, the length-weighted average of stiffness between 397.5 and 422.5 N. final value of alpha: 3.66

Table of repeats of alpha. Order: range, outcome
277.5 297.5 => 3.12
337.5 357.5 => 2.88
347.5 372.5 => 3.33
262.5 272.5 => 3.62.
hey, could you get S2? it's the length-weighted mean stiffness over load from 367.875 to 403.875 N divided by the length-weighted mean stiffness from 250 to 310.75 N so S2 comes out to 1.2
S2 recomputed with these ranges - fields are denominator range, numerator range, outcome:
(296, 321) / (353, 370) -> 1.99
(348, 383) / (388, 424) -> 1.07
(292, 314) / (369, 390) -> 1.84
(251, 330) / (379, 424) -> 1.35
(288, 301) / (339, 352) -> 1.08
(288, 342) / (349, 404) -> 1.74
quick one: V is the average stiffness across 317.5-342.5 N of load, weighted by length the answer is 1.94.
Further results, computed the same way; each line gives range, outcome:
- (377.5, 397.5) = 3.58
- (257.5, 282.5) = 3.52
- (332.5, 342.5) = 2.14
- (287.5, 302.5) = 2.49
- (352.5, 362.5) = 3.42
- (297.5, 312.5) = 1.62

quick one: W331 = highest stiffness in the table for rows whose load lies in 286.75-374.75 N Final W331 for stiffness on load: 3.493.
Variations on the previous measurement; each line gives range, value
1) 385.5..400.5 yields 3.671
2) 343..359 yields 3.349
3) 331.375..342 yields 2.262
